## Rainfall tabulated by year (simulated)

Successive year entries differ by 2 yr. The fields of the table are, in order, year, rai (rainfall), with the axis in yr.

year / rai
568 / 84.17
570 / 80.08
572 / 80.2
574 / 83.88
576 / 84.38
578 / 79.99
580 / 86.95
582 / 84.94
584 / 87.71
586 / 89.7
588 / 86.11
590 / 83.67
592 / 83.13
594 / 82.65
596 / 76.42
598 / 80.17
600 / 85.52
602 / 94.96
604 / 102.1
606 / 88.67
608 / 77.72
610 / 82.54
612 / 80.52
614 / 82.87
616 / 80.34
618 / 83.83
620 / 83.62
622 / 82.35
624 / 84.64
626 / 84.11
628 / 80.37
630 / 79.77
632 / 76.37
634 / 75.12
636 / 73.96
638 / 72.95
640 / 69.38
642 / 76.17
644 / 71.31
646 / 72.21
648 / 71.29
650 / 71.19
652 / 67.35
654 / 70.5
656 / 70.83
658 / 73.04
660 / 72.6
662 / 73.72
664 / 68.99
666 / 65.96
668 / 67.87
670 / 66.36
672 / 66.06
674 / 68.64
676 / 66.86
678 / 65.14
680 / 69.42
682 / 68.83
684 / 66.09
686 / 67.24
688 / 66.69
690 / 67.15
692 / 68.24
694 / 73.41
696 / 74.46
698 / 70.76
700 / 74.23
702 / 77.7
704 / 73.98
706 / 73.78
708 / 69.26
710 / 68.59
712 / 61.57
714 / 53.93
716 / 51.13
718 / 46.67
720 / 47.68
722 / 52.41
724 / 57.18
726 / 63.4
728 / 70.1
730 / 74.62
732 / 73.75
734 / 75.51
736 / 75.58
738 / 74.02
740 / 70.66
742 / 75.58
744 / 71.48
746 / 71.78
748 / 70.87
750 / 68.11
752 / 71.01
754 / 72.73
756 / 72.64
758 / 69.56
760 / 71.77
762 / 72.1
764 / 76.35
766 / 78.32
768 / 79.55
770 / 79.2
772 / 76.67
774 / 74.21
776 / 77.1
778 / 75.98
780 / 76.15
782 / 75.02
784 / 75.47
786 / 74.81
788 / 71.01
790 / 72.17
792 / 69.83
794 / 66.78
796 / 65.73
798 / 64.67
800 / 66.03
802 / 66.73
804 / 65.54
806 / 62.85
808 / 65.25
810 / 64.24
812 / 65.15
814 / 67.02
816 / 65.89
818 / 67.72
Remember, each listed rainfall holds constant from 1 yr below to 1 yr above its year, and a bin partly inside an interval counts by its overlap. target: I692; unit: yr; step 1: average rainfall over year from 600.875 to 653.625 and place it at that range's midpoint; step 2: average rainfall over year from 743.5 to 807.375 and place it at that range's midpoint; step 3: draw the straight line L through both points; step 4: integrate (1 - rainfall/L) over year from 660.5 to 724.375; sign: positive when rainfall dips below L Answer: 8.4 yr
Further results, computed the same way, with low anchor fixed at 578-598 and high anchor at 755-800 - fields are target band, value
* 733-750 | 0.5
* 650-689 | 5.3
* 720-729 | 2.0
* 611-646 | 1.4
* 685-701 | 1.6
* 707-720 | 3.3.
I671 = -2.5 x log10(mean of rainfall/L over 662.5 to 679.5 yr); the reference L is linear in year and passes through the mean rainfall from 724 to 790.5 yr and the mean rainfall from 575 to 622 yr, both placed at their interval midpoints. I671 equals 0.18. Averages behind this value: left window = 84.7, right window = 73.3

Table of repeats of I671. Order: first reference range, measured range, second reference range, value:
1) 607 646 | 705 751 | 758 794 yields 0.15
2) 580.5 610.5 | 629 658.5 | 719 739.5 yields 0.09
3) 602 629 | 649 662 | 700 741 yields 0.09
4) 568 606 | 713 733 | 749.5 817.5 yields 0.26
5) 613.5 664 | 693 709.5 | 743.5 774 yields 0.02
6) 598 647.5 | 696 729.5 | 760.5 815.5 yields 0.18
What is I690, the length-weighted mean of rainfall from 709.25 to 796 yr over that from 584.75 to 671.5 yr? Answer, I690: 0.89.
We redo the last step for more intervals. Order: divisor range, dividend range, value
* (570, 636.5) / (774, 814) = 0.83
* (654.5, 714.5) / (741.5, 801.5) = 1.05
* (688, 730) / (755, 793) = 1.15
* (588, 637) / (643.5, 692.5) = 0.83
